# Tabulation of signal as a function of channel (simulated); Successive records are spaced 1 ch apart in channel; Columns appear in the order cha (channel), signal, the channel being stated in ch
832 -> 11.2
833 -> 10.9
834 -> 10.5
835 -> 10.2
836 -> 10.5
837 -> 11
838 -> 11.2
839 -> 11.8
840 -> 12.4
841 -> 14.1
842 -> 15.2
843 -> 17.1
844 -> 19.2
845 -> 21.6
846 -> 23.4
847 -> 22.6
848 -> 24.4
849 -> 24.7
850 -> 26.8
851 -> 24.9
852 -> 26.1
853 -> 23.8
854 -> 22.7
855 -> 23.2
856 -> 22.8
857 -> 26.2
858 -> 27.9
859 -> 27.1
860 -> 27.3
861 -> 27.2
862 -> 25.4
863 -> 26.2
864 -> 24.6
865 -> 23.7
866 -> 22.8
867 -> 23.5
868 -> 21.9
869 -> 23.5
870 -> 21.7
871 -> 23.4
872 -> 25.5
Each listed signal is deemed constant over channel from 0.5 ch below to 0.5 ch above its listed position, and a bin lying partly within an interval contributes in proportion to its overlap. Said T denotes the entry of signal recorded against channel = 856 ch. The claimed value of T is 22.8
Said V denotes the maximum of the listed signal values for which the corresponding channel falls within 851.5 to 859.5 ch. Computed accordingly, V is 27.9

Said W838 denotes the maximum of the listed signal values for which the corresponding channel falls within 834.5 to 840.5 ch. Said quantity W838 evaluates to 12.4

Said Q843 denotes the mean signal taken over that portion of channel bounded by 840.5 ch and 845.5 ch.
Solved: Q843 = 17.4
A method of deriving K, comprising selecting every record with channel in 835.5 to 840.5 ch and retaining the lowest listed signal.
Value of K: 10.5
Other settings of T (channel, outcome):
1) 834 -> 10.5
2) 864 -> 24.6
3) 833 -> 10.9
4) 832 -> 11.2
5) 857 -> 26.2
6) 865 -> 23.7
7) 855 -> 23.2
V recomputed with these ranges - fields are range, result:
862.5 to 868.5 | 26.2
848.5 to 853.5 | 26.8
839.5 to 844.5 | 19.2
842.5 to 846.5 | 23.4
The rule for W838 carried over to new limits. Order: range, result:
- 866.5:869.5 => 23.5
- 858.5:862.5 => 27.3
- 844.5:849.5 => 24.7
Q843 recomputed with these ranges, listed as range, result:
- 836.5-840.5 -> 11.6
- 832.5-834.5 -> 10.7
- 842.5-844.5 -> 18.1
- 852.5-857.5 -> 23.7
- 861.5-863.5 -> 25.8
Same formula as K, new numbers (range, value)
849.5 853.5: 23.8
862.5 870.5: 21.7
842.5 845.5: 17.1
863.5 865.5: 23.7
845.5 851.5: 22.6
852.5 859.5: 22.7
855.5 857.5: 22.8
